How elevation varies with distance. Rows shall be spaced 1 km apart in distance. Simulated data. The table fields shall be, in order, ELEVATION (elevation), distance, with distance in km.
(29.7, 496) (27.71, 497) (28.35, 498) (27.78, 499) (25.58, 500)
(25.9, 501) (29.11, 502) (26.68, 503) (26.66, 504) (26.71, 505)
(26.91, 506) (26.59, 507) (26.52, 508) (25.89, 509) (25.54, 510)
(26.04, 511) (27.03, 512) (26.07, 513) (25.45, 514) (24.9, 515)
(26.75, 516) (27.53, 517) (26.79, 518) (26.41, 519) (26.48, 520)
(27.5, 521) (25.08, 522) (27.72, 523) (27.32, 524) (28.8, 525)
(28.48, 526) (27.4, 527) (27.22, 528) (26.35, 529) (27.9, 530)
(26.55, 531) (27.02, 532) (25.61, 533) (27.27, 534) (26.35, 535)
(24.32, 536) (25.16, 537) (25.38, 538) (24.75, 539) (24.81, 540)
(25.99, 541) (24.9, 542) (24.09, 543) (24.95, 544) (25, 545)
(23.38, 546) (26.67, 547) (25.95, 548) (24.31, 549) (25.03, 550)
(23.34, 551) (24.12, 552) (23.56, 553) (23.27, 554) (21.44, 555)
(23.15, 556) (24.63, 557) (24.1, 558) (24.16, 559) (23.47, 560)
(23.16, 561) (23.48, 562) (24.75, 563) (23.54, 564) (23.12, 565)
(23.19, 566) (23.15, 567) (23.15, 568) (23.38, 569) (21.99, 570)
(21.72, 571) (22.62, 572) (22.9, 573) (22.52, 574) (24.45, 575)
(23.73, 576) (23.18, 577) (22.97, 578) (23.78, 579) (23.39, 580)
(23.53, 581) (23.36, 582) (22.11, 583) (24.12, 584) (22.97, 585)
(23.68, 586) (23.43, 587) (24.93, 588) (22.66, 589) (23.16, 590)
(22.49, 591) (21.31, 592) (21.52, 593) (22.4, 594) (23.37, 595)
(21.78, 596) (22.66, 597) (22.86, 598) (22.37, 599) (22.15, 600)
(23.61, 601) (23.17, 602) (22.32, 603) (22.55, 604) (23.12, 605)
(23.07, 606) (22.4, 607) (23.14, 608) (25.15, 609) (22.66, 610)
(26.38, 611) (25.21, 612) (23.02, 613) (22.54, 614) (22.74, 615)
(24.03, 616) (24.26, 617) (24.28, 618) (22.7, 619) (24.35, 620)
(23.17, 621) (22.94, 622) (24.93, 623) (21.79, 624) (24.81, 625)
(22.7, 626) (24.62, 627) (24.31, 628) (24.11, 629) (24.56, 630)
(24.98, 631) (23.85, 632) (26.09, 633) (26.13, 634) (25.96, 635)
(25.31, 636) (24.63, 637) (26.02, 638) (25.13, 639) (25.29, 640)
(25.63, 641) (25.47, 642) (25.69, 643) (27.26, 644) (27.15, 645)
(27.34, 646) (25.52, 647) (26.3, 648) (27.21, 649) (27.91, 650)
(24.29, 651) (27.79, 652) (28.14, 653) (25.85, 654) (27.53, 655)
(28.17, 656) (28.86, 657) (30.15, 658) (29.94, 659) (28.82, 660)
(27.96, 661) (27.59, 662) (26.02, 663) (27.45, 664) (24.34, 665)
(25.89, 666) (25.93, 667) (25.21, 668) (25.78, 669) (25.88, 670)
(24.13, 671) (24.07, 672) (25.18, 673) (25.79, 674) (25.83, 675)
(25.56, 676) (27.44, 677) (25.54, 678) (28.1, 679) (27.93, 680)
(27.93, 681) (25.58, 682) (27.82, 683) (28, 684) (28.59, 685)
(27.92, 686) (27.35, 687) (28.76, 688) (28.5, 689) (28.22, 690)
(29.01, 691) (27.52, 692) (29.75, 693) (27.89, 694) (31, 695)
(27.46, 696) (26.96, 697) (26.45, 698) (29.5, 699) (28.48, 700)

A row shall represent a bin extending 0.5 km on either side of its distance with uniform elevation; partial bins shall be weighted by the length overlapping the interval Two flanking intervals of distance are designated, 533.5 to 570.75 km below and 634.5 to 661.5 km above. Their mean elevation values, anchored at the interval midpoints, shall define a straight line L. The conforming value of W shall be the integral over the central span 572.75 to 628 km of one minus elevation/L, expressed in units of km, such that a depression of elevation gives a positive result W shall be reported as 4.9 km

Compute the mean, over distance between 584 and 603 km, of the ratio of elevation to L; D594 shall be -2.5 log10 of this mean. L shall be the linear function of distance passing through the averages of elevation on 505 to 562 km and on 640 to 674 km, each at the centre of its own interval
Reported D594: 0.15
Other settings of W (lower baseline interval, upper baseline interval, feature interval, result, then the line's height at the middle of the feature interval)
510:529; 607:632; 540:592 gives 3.7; 25.4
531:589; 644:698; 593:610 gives 1.6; 25.2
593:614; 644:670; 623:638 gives 0.3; 25.1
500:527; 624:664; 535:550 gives 0.9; 26.6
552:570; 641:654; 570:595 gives 1.2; 24.2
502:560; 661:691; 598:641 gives 3.9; 26.3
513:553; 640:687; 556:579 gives 2.5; 26.2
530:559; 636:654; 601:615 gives 1.3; 25.7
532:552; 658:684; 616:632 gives 1.3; 26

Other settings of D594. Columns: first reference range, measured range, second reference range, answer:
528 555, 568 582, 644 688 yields 0.11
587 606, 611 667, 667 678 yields -0.06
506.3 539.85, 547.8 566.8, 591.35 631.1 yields 0.07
